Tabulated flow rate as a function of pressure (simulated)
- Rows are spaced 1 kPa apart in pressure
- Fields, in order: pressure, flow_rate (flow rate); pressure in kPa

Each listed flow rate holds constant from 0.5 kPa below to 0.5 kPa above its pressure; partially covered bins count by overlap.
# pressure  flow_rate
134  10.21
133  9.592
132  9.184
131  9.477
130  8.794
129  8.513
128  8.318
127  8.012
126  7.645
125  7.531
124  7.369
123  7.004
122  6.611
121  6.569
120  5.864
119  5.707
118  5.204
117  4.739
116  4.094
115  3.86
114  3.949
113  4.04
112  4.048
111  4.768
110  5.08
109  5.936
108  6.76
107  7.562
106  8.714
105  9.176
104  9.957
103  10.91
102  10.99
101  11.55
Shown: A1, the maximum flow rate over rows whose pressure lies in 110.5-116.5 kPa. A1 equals 4.768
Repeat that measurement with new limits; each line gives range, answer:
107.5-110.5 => 6.76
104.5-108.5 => 9.176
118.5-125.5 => 7.531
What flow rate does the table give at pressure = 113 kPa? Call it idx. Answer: 4.04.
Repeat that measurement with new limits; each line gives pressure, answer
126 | 7.645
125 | 7.531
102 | 10.99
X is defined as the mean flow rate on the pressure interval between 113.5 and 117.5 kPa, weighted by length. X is 4.16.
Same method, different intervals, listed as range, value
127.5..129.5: 8.42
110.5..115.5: 4.13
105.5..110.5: 6.81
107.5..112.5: 5.32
